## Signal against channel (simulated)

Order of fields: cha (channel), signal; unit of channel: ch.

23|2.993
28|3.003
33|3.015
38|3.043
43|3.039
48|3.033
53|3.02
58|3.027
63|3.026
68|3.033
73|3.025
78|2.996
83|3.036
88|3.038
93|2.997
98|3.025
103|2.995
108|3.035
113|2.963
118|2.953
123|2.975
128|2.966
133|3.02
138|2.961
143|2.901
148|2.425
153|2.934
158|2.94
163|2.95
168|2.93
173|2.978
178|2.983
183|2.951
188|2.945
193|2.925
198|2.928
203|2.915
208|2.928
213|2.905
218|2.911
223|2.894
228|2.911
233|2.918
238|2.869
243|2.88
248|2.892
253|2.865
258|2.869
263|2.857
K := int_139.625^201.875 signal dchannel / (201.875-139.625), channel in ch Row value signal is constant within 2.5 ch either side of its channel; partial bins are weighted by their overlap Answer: 2.9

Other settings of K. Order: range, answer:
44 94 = 3.02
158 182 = 2.96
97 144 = 2.98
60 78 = 3.02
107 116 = 2.99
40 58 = 3.03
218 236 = 2.91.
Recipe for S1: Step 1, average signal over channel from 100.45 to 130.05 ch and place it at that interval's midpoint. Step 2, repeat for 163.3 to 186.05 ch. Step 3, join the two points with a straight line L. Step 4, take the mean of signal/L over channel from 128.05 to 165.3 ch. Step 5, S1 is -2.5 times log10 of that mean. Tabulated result 0.033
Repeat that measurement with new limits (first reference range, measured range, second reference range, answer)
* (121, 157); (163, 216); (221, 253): -0.019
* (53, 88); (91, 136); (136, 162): -0.026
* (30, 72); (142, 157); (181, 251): 0.077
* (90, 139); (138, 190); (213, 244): 0.020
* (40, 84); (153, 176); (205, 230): 0.000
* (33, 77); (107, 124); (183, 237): 0.003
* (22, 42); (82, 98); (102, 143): -0.011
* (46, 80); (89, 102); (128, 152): -0.023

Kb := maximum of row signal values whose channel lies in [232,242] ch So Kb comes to 2.918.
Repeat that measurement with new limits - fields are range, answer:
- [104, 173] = 3.035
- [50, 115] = 3.038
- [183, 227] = 2.951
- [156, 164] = 2.95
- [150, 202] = 2.983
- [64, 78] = 3.033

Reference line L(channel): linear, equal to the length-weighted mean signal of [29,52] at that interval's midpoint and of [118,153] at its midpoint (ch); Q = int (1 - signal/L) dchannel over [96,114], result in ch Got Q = -0.5 ch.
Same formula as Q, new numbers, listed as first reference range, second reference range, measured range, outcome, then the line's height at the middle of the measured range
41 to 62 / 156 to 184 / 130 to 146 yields 0.2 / 2.98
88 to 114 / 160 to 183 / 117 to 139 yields 0.1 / 2.99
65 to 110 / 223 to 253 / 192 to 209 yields 0.0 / 2.92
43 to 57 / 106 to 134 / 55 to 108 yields -0.2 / 3.01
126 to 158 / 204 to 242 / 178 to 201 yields -0.4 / 2.89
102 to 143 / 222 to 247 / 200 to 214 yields 0.0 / 2.91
